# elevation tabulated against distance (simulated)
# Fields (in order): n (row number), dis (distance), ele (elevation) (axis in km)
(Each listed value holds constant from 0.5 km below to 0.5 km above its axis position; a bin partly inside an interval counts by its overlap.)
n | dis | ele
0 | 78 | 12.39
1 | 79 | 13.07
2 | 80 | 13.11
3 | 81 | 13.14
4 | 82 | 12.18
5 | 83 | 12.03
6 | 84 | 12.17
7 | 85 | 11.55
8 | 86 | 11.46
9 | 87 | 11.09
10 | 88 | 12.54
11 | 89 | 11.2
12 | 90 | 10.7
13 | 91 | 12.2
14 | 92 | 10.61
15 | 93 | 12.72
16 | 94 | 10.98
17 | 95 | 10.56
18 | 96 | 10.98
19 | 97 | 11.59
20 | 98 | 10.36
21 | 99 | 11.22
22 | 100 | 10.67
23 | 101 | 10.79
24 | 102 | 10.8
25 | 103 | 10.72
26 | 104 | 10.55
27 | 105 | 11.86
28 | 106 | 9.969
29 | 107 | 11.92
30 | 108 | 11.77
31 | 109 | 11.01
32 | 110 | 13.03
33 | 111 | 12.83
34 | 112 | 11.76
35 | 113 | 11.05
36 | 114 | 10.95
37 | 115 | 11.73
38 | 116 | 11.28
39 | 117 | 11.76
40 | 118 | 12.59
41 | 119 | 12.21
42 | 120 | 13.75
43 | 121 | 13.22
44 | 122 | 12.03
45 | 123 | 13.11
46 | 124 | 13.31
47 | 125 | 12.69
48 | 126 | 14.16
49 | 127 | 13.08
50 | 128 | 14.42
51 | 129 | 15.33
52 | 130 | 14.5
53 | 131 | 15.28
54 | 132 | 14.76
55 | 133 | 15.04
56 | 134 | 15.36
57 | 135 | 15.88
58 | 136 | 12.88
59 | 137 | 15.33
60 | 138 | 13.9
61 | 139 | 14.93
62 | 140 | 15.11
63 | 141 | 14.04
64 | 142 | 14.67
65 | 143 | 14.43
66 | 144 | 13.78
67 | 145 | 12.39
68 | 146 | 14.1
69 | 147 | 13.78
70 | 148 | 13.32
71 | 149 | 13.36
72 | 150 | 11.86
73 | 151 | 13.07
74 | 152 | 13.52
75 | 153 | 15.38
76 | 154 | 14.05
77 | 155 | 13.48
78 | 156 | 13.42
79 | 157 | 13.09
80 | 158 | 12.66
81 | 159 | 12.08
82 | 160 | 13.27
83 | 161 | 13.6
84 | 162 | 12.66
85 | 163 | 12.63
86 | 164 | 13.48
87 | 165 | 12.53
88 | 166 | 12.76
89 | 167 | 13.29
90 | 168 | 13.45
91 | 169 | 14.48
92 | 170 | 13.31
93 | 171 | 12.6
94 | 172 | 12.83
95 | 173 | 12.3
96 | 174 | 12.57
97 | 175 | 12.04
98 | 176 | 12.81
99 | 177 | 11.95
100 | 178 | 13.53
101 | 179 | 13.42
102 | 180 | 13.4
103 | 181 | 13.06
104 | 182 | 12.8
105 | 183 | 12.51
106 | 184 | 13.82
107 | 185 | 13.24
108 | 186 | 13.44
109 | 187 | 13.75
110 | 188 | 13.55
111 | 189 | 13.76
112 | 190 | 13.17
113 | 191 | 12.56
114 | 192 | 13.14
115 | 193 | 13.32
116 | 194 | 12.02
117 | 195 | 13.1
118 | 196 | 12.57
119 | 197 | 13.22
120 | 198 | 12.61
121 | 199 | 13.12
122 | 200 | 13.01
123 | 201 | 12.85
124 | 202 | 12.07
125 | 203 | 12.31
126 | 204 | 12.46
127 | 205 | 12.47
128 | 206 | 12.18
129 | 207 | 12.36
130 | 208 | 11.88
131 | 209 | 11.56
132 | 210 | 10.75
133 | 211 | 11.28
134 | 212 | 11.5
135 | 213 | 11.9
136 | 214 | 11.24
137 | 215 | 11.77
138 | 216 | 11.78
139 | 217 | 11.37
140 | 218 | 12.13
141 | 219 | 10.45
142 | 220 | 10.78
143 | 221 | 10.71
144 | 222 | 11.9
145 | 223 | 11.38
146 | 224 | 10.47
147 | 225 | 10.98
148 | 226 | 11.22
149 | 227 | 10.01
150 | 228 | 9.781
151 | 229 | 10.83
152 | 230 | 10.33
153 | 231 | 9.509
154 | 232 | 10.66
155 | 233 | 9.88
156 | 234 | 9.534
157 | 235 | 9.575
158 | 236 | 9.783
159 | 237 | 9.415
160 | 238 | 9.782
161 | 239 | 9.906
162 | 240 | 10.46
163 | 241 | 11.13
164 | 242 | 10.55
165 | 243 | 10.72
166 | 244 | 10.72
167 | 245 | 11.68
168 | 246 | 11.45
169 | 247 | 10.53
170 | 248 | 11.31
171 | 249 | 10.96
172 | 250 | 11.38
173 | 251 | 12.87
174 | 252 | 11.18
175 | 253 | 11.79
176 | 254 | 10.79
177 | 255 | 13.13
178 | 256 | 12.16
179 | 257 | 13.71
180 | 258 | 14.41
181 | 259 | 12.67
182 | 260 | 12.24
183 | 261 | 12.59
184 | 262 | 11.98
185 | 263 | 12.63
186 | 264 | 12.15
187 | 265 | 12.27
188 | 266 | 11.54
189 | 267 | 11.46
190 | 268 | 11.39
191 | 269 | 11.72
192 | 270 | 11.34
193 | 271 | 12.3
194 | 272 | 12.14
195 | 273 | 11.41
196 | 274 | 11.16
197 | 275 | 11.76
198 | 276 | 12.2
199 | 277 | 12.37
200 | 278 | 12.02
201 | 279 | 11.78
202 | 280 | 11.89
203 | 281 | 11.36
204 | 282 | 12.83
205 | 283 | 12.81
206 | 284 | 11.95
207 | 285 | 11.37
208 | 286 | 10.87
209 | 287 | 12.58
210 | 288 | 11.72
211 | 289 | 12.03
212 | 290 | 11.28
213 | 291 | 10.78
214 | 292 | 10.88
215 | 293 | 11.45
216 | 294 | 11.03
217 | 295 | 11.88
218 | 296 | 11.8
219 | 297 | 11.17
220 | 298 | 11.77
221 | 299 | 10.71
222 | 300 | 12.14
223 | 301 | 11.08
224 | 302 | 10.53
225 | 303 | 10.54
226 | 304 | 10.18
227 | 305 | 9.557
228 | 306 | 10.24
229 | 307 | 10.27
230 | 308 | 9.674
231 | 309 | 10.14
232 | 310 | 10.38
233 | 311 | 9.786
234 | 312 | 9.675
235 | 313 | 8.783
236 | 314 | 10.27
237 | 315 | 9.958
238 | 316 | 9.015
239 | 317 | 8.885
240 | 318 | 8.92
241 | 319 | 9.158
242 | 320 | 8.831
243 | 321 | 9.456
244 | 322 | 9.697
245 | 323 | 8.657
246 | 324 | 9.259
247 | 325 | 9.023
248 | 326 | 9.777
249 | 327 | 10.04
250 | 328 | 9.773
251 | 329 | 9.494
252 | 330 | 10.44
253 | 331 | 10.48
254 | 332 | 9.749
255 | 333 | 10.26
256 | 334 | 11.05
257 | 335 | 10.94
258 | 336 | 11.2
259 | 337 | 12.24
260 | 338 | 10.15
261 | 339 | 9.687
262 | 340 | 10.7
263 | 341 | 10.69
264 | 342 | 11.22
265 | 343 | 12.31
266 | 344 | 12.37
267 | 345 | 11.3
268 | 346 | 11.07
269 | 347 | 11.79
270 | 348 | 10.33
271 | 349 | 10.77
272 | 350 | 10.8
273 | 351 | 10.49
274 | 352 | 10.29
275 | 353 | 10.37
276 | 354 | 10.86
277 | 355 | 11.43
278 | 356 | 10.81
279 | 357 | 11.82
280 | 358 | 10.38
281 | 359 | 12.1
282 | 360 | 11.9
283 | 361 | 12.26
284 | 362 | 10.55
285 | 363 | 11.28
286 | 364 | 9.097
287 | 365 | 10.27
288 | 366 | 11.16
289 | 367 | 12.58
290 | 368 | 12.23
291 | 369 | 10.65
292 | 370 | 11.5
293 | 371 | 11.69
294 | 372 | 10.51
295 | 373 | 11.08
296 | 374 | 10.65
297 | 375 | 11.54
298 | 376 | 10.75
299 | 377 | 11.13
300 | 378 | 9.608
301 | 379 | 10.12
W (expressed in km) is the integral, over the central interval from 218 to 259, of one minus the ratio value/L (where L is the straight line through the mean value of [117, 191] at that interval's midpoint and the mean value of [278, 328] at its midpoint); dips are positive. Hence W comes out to 2.90 km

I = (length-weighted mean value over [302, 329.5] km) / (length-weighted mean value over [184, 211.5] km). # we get 0.76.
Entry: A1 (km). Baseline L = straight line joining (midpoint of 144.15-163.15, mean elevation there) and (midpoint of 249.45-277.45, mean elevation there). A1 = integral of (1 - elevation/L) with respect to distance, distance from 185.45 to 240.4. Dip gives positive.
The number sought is 4.6 km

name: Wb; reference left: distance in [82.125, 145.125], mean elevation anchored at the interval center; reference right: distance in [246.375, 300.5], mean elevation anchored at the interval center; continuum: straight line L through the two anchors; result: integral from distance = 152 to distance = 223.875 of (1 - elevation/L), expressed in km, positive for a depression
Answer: -2.45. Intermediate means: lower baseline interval 12.5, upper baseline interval 11.8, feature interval 12.6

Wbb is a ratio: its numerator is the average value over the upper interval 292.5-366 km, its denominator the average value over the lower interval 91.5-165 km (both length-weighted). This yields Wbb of 0.82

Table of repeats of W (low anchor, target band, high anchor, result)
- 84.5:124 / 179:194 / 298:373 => -2.7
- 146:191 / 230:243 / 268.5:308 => 2.3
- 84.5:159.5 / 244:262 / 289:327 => -1.8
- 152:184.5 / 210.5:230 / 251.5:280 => 2.3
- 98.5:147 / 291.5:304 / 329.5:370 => 0.3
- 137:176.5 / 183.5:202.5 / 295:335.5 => -0.7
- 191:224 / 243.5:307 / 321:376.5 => -1.3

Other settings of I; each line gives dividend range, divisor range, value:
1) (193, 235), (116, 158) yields 0.84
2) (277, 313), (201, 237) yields 1.00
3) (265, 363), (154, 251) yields 0.90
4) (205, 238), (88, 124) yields 0.94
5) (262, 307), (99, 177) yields 0.89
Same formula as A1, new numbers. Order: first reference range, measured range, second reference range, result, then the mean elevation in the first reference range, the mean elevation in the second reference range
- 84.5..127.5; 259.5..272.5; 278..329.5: -1.5 km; 11.7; 10.5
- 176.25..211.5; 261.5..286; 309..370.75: -0.8 km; 12.8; 10.5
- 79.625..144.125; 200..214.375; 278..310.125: -0.1 km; 12.6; 11.2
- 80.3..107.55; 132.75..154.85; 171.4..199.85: -3.3 km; 11.4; 13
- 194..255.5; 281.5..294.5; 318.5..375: -0.8 km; 11.3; 10.7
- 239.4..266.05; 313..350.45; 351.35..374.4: 3.5 km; 11.8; 11.1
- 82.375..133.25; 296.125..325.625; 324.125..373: 3.0 km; 12.1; 10.9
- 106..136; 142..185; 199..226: -2.7 km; 13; 11.7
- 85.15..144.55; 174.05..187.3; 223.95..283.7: -1.1 km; 12.6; 11.4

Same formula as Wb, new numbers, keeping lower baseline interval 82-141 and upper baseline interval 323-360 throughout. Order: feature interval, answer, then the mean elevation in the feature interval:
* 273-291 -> -1.1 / 11.8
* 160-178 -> -1.4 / 12.9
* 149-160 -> -1.0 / 13.3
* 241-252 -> 0.2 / 11.2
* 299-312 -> 0.7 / 10.4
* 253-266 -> -1.3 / 12.5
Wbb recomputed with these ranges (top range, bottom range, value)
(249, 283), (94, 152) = 0.94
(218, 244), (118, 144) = 0.74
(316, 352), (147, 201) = 0.79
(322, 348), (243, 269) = 0.88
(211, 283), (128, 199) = 0.84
